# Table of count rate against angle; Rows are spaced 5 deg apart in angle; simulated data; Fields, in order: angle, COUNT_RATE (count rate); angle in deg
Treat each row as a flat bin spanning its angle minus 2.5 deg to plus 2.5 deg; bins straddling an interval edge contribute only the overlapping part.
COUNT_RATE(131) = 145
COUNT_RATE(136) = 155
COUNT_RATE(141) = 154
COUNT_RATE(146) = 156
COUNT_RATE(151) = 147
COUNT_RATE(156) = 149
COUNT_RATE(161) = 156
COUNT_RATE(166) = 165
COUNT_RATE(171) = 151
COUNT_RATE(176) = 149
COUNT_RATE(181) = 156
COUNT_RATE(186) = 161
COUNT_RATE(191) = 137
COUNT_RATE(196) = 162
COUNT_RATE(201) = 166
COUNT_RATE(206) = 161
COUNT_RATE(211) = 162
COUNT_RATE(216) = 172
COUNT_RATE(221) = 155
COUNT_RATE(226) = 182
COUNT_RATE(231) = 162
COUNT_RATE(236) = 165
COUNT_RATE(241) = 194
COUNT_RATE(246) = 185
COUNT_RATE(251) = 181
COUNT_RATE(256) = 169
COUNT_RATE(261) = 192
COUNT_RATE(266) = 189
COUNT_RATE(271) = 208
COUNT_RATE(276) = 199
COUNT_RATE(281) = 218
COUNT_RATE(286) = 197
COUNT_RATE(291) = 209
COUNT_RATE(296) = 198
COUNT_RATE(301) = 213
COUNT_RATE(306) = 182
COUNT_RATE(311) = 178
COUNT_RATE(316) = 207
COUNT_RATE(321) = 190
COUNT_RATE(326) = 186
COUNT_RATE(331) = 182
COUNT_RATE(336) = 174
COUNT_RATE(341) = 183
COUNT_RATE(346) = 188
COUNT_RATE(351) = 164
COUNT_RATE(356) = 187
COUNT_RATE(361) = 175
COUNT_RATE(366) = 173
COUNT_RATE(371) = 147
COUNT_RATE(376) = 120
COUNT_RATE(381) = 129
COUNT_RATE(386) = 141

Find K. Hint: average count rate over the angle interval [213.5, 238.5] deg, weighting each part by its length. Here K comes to 167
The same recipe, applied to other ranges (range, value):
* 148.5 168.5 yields 154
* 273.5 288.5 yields 205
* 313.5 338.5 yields 188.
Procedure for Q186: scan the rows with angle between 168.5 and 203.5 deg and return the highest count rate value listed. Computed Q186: 166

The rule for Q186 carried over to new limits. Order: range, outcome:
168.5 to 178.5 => 151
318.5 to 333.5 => 190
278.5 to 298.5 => 218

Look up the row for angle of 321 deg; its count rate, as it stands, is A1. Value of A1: 190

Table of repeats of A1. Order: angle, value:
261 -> 192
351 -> 164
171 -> 151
